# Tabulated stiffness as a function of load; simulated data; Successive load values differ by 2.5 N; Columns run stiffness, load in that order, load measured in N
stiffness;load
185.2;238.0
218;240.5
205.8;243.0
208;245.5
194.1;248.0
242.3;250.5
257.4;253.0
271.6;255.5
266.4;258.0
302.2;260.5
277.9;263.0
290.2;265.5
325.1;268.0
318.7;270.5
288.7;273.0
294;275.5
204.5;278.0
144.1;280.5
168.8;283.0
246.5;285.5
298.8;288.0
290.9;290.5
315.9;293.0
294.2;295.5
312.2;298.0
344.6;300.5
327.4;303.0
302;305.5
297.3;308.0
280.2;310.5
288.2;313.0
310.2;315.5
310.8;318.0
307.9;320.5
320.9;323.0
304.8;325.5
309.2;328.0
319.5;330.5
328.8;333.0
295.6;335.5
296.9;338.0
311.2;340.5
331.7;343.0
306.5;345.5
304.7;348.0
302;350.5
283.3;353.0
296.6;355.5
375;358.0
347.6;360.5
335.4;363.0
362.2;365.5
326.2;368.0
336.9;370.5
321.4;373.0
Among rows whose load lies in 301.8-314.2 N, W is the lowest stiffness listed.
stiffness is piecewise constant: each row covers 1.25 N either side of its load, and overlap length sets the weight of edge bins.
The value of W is 280.2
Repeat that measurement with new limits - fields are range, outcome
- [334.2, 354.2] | 283.3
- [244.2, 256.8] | 194.1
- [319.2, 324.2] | 307.9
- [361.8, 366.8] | 335.4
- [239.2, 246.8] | 205.8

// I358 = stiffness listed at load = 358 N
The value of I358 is 375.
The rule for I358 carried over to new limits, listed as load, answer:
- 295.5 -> 294.2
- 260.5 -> 302.2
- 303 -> 327.4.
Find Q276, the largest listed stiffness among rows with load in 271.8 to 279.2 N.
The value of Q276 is 294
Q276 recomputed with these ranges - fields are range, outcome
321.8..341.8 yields 328.8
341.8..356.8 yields 331.7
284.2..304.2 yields 344.6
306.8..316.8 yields 310.2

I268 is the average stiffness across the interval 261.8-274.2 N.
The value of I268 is 300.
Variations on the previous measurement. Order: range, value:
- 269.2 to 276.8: 300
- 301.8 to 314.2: 299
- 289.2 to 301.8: 312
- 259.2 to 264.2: 290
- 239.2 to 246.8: 210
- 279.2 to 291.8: 230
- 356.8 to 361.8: 361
